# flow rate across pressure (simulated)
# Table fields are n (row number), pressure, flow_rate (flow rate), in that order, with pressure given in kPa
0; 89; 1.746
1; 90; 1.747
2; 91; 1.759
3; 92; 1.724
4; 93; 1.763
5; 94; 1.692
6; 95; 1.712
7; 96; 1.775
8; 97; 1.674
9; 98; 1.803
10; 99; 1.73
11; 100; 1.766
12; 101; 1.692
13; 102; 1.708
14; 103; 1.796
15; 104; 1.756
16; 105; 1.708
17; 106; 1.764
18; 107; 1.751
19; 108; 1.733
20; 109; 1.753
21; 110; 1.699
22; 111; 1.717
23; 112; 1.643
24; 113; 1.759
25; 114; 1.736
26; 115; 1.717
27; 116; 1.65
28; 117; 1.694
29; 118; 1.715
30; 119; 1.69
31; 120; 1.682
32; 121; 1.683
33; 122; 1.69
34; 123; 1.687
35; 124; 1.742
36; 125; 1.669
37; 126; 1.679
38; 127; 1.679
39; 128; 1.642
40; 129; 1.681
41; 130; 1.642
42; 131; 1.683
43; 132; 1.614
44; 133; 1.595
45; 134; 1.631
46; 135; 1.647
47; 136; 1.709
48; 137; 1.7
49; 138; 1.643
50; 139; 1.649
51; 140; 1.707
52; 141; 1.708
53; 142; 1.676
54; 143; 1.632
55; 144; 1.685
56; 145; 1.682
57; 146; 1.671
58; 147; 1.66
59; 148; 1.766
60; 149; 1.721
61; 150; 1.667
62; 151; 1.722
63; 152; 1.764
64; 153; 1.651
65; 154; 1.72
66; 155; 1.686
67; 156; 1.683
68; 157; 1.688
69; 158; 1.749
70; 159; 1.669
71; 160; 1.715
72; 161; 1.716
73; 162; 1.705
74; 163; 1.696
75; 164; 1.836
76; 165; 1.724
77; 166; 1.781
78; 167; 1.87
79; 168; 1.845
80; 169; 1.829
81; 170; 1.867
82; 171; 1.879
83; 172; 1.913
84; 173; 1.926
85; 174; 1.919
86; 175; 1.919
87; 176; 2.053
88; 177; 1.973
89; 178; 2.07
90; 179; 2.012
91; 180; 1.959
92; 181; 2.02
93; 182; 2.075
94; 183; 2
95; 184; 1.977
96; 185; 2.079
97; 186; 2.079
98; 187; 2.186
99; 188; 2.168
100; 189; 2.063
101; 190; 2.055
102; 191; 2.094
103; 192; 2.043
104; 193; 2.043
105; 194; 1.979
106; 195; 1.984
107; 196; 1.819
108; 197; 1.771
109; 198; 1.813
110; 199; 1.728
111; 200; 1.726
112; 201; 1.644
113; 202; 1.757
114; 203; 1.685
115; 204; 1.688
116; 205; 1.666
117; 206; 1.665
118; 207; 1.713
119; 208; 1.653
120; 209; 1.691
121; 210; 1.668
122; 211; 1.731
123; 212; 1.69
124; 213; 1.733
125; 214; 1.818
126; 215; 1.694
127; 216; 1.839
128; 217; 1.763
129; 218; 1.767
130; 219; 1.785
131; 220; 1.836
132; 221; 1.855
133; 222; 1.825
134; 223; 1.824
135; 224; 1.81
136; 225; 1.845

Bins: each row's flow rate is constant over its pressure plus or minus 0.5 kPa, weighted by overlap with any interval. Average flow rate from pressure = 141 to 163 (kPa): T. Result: 1.7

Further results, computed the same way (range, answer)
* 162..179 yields 1.88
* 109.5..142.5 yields 1.68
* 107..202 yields 1.79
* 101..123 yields 1.72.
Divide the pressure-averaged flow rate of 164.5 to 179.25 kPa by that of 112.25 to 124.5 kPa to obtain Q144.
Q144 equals 1.12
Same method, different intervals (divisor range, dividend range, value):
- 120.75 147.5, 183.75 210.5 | 1.12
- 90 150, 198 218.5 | 1.01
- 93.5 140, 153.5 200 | 1.12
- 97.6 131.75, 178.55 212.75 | 1.10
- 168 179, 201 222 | 0.90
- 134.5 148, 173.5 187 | 1.20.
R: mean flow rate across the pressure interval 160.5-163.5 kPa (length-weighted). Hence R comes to 1.71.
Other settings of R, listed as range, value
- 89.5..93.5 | 1.75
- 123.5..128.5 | 1.68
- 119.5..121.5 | 1.68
